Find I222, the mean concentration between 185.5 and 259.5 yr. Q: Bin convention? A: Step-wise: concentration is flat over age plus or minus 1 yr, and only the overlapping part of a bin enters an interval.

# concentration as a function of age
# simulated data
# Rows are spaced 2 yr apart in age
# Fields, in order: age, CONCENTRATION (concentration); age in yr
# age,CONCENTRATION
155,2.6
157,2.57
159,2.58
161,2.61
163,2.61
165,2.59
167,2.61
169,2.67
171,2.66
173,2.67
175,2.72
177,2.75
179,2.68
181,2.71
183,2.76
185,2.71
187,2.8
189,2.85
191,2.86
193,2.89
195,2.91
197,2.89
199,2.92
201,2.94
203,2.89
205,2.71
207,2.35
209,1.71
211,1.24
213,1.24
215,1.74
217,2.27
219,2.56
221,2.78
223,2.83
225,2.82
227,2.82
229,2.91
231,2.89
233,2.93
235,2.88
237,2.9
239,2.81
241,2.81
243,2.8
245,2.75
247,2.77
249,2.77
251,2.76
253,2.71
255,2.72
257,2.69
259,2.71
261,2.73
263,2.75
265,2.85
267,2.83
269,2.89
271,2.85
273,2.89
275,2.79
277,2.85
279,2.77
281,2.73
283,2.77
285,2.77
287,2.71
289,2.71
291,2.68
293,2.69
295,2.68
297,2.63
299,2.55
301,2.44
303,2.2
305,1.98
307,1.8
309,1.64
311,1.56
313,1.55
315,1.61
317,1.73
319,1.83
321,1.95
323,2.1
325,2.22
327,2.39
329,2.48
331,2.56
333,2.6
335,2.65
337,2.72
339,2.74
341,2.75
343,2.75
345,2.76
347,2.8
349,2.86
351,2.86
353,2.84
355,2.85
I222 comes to 2.64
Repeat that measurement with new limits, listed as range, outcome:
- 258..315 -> 2.52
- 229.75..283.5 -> 2.8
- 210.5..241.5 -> 2.54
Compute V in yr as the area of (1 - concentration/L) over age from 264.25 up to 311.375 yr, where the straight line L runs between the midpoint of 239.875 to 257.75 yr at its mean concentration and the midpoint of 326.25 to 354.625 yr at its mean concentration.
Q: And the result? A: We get 2.9 yr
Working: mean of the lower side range 2.75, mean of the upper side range 2.7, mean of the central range 2.56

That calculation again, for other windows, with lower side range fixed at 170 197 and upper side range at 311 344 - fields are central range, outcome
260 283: -3.2 yr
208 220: 3.9 yr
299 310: 1.4 yr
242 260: -1.5 yr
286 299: -1.5 yr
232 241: -1.0 yr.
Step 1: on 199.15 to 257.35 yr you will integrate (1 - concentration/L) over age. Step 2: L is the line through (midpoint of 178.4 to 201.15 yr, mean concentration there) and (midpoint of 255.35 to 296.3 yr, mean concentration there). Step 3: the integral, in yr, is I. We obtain 4.3 yr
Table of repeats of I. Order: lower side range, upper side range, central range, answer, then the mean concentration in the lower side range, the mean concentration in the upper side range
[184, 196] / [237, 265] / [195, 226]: 4.4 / 2.84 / 2.76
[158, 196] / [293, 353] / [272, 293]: -2.7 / 2.72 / 2.34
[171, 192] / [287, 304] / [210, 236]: 2.2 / 2.75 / 2.58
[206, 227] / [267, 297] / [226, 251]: -4.8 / 2.19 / 2.77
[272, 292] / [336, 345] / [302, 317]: 5.4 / 2.77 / 2.74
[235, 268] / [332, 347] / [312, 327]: 4.6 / 2.78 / 2.72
